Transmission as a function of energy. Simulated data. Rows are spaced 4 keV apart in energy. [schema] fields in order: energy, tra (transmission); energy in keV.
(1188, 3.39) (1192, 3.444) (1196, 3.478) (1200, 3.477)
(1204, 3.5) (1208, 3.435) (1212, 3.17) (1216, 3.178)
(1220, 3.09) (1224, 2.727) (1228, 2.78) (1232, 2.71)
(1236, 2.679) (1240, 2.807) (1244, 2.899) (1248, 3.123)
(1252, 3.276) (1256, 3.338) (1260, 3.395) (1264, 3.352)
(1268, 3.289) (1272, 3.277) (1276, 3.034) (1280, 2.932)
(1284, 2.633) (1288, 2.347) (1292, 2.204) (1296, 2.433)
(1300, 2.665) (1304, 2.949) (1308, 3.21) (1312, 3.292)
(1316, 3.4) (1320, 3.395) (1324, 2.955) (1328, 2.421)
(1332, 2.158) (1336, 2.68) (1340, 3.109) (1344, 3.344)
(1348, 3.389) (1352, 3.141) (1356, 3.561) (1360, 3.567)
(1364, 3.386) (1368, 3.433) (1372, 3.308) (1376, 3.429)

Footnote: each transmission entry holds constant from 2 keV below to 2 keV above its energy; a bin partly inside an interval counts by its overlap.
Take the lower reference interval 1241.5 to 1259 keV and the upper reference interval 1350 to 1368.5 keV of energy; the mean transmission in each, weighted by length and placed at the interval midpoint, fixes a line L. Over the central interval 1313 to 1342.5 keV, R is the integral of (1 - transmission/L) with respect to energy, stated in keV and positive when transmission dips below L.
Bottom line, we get 3.9 keV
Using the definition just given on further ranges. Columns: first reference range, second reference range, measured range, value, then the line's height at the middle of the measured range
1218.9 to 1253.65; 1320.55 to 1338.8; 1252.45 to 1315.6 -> -4.8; 2.76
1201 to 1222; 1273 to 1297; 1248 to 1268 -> -3.1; 2.87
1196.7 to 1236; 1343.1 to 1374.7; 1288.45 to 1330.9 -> 5.7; 3.3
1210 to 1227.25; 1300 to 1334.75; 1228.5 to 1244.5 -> 1.3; 3.01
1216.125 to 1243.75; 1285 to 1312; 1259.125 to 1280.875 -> -3.7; 2.74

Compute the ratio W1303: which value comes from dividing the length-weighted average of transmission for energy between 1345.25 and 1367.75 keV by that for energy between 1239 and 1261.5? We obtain 1.08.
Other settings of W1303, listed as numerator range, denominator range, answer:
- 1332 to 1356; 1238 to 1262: 0.98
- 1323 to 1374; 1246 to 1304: 1.06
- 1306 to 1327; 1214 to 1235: 1.11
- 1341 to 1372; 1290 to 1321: 1.16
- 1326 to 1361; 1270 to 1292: 1.09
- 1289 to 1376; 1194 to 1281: 0.97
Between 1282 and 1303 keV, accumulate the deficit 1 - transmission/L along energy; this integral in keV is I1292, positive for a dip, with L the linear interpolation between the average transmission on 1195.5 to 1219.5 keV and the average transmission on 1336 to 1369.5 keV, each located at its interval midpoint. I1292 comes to 5.4 keV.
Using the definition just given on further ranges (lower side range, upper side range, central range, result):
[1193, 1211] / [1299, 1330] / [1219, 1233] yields 2.3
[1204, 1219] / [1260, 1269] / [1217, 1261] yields 4.4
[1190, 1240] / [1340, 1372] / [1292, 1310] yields 2.9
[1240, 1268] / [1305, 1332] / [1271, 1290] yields 1.9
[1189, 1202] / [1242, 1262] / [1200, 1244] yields 4.2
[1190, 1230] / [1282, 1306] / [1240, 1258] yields -1.3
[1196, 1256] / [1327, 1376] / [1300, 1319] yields -0.2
